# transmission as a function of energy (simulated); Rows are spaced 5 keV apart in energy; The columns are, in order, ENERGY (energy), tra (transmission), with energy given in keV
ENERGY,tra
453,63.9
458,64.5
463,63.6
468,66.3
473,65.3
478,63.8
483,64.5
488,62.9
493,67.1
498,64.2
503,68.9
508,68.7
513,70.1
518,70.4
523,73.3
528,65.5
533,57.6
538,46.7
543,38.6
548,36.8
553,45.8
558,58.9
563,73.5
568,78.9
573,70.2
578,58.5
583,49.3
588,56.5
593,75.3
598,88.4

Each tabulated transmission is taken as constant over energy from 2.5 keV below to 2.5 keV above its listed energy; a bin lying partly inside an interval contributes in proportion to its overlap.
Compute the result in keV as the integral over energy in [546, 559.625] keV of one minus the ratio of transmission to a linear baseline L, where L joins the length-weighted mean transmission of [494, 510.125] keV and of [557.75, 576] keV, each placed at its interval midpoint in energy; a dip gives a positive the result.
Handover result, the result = 4.6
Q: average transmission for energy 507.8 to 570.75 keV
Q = 60.1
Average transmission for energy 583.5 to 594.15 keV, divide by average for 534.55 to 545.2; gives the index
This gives 1.40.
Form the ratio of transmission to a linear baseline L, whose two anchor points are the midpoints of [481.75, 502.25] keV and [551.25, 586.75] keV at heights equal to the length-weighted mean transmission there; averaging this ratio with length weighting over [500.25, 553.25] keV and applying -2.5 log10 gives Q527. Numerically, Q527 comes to 0.09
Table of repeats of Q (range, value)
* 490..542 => 64.5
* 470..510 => 65.6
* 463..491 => 64.5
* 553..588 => 62.9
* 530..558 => 46.7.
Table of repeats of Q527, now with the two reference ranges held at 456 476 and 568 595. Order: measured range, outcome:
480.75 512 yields -0.030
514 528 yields -0.103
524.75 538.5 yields 0.089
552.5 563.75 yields 0.070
